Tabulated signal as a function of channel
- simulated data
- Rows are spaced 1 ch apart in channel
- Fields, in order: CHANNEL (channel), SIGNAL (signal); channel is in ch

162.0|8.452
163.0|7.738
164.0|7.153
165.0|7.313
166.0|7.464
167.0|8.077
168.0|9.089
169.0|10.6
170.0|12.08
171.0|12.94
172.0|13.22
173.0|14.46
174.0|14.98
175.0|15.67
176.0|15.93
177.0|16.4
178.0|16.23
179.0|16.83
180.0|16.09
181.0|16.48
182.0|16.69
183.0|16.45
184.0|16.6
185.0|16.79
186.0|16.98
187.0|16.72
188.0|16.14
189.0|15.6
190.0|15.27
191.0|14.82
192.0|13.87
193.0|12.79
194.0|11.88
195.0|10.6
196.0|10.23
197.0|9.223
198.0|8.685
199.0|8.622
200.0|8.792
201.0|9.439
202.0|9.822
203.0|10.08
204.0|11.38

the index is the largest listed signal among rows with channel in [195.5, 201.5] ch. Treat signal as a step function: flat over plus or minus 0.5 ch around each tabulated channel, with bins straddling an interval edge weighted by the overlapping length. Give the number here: 10.23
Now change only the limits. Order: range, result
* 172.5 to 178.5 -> 16.4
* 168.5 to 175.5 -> 15.67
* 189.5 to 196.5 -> 15.27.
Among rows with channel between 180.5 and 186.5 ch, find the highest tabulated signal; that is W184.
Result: 16.98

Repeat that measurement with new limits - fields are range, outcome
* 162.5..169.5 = 10.6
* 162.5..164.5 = 7.738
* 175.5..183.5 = 16.83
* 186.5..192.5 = 16.72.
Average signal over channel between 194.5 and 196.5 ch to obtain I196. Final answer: 10.4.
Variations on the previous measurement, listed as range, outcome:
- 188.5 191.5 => 15.2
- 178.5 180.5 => 16.5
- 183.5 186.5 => 16.8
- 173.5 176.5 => 15.5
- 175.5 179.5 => 16.3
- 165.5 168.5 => 8.21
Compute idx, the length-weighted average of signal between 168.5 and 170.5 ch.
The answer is 11.3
